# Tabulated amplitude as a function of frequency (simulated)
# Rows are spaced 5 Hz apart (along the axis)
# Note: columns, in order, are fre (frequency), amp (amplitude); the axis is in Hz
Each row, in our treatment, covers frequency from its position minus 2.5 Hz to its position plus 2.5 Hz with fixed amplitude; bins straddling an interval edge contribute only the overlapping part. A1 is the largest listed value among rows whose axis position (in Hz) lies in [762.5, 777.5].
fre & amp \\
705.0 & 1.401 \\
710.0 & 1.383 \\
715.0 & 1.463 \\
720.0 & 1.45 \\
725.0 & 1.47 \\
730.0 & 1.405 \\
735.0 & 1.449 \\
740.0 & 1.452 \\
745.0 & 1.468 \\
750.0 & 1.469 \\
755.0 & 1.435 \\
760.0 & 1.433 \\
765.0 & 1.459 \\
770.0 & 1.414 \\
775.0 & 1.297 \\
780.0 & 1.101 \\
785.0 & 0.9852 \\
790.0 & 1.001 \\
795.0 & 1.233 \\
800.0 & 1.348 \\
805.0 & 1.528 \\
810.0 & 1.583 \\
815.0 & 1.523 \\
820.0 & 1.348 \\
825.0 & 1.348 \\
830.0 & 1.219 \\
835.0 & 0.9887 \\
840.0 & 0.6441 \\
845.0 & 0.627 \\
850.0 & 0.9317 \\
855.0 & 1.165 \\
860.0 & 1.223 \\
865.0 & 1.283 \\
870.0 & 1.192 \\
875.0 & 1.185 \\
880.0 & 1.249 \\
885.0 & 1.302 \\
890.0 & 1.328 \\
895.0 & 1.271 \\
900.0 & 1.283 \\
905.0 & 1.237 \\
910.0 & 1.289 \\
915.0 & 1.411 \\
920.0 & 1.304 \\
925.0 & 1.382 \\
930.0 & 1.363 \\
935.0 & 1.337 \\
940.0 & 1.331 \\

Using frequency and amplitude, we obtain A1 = 1.459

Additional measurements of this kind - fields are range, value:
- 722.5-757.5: 1.47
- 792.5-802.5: 1.348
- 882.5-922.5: 1.411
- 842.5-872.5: 1.283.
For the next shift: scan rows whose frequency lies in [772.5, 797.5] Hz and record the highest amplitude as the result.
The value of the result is 1.297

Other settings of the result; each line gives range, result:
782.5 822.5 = 1.583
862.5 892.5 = 1.328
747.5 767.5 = 1.469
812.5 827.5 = 1.523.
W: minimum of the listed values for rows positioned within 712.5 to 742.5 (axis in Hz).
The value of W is 1.405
